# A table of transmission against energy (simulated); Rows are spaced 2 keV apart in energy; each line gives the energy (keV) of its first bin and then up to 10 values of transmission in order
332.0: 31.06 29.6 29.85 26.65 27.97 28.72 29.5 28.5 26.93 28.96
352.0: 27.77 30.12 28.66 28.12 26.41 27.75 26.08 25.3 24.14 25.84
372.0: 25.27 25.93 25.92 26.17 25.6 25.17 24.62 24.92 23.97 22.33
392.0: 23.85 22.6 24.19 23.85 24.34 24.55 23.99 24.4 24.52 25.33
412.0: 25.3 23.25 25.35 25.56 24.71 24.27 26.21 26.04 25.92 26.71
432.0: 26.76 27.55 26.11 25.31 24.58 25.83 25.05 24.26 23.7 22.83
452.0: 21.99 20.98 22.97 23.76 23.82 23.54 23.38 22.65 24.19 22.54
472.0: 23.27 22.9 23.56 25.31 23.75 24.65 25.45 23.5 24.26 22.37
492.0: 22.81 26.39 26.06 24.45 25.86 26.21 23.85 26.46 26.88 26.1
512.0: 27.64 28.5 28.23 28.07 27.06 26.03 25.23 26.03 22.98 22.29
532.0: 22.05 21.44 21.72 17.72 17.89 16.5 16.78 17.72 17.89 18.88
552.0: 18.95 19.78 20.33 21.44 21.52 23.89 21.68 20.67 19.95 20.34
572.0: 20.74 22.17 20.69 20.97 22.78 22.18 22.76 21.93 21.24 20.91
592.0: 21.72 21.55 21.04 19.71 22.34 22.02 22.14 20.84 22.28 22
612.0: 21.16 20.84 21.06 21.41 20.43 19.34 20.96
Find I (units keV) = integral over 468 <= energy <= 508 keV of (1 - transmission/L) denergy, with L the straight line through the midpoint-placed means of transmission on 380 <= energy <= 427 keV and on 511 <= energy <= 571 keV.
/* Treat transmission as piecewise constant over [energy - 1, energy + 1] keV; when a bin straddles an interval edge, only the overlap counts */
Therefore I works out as -2.6 keV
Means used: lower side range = 24.5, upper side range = 22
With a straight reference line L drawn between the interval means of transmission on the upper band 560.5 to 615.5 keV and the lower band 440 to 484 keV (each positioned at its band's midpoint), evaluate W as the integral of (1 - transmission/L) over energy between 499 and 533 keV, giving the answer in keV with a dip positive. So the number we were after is -4.7 keV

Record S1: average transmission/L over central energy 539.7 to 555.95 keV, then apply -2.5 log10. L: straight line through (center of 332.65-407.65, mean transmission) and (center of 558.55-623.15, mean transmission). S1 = 0.22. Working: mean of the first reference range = 26.2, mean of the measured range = 18.2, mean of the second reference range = 21.4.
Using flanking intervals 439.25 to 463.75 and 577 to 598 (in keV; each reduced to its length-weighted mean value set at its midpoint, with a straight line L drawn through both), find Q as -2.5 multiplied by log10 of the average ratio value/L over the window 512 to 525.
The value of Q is -0.20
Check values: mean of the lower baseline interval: 23.6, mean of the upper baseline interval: 21.6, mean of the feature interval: 27.2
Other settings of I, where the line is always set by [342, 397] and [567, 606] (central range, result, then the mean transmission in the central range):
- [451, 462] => 0.7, 22.8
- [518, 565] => 2.4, 21.3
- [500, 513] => -1.7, 26.2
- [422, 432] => -0.5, 26.1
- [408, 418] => 0.1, 24.9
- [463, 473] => 0.3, 23.2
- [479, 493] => -0.1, 23.8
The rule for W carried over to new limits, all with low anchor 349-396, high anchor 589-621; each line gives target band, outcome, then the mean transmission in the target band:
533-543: 1.6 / 19.1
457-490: 0.2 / 23.7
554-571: 0.8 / 21.1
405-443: -0.9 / 25.5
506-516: -1.8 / 27.3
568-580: 0.5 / 21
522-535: -0.4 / 23.5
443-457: 0.7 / 23.1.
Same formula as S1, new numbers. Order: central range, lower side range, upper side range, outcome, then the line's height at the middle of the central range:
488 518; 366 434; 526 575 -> -0.19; 21.8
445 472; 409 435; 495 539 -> 0.10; 25.4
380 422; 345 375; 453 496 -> 0.06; 25.8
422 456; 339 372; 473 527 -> 0.06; 26.3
